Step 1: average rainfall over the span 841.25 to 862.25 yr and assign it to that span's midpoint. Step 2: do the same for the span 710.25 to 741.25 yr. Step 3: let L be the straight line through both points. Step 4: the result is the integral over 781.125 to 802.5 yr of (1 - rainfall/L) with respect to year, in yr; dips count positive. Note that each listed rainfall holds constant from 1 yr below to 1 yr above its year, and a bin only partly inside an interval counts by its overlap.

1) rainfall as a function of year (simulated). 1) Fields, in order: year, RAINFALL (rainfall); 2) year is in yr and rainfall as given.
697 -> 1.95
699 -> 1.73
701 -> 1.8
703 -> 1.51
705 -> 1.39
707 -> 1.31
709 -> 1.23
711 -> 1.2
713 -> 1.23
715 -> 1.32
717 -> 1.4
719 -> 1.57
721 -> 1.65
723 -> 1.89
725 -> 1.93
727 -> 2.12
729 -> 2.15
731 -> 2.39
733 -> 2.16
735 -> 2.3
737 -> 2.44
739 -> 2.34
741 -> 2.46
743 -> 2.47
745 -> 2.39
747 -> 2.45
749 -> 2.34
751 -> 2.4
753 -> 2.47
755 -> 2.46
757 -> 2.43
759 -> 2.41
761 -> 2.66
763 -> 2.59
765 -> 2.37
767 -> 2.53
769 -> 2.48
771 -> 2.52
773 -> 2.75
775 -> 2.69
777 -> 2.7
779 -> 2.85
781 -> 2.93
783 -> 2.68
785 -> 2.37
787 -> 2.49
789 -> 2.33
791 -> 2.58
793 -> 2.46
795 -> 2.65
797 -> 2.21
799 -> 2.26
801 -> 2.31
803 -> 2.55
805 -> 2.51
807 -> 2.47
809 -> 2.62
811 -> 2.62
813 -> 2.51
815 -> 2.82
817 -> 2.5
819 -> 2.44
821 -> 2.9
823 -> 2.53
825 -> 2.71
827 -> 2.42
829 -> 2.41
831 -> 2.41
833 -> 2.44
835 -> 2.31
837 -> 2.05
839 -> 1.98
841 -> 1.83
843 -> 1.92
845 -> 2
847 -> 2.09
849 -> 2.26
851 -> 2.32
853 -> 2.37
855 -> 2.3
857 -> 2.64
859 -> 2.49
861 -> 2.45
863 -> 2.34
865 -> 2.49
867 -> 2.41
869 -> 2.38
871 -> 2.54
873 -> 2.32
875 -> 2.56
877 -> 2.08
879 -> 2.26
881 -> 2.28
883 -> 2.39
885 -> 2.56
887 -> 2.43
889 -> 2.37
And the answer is -3.7 yr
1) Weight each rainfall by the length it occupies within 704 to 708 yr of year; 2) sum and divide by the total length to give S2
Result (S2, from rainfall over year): 1.35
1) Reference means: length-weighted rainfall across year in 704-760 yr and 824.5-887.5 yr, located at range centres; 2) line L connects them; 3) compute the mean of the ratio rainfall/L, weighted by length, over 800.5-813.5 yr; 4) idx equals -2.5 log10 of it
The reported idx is -0.15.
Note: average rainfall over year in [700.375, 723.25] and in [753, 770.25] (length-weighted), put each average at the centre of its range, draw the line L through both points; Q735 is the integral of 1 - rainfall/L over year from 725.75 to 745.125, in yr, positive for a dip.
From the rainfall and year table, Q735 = -3.8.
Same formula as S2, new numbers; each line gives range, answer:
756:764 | 2.52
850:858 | 2.41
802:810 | 2.54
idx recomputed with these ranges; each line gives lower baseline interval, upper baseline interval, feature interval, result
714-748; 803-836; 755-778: -0.13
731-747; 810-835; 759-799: -0.04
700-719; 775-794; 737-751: -0.23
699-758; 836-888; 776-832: -0.18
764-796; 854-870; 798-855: 0.06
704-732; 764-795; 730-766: -0.16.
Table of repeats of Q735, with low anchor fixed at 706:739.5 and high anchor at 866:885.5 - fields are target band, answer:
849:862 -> -0.7 yr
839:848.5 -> 1.2 yr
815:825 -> -2.1 yr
